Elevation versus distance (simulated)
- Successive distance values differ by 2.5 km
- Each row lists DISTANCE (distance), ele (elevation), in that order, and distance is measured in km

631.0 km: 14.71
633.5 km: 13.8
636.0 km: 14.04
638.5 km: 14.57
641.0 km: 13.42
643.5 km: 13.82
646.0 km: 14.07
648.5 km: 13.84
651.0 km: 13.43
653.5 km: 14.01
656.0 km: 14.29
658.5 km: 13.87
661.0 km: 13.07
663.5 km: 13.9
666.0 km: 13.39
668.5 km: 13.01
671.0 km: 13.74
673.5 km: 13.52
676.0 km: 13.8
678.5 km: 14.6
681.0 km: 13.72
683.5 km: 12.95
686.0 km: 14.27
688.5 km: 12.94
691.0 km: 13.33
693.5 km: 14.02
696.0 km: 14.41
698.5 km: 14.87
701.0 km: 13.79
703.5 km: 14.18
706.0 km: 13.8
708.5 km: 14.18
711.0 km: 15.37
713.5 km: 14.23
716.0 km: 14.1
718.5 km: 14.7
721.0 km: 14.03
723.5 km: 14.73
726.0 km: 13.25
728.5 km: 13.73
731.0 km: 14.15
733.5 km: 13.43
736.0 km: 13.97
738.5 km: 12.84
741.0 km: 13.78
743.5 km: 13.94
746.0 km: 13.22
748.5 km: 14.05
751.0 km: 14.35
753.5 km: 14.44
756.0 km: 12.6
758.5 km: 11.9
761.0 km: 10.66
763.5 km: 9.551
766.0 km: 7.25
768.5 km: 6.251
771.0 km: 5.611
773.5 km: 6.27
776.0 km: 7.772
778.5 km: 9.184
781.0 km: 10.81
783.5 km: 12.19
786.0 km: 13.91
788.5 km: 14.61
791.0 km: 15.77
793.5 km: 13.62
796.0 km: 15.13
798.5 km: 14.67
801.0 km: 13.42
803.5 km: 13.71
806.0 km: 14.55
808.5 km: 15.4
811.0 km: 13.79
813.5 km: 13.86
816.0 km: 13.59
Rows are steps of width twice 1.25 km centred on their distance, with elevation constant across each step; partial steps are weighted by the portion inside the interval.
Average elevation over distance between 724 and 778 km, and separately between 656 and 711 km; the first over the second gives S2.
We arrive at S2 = 0.84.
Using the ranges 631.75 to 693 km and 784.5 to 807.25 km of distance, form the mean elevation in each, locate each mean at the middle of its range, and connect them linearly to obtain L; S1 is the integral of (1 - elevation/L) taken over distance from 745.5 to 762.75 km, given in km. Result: 1.5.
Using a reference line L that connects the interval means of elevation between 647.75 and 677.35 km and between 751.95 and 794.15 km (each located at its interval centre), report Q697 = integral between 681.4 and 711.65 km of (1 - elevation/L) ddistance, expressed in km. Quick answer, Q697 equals -2.93 km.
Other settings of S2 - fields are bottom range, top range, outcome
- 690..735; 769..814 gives 0.87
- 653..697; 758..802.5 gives 0.81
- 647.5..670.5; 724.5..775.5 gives 0.86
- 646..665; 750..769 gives 0.80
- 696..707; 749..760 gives 0.94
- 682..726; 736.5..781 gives 0.77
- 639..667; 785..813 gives 1.05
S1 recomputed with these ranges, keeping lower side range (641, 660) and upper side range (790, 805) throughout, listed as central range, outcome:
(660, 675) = 0.51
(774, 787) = 3.50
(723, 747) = 0.80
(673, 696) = 0.41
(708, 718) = -0.31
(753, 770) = 4.91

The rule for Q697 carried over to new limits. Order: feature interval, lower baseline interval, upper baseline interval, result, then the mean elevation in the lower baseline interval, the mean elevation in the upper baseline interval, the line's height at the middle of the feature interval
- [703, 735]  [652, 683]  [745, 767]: -3.5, 13.7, 12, 12.7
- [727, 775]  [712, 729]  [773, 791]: 4.2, 14.1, 11.2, 12.7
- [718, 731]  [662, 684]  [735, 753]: -0.3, 13.6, 13.8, 13.7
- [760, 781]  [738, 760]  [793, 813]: 8.9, 13.4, 14.3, 13.8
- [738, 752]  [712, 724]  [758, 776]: -3.7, 14.4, 8.03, 10.9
